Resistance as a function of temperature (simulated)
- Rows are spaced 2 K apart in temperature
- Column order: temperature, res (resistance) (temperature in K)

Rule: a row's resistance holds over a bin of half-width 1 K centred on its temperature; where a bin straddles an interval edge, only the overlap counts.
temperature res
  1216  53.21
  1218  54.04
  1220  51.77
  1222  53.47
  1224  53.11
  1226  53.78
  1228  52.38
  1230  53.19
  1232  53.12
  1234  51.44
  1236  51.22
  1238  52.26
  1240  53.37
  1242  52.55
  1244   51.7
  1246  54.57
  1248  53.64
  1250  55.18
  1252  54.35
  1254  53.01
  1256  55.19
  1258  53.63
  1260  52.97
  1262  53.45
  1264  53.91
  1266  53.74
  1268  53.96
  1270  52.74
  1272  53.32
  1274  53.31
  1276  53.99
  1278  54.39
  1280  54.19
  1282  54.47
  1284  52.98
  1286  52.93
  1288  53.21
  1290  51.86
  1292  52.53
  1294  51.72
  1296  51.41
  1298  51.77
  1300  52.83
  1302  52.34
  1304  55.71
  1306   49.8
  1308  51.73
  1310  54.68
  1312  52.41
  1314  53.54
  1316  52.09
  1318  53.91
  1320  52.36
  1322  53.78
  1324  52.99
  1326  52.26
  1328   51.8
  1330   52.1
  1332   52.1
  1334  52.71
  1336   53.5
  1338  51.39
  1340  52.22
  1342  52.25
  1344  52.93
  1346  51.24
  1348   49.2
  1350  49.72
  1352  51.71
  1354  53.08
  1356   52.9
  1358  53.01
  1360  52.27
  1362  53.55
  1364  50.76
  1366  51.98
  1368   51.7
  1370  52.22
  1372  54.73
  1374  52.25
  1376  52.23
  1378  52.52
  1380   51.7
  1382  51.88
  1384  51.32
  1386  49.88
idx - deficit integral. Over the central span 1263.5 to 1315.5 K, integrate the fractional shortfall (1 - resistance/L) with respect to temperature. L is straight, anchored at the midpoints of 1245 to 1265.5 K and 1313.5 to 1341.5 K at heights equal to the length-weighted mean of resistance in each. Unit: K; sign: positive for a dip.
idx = 0.3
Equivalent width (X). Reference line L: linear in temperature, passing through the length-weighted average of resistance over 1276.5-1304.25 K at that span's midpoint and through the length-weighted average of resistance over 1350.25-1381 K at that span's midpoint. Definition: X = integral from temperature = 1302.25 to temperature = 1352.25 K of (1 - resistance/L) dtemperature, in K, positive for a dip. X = 0.33 K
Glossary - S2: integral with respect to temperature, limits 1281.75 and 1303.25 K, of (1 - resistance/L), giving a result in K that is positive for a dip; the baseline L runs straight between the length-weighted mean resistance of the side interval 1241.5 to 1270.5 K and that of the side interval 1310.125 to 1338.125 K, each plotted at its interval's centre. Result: 0.3 K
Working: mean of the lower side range 53.7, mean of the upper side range 52.7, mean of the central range 52.5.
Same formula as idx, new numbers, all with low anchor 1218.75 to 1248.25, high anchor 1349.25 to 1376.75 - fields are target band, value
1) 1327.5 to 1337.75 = 0.0 K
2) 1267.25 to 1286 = -0.4 K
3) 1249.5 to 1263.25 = -0.3 K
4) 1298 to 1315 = -0.1 K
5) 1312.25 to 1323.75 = -0.1 K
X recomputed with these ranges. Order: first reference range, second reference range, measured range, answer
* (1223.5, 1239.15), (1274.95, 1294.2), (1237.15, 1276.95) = -0.5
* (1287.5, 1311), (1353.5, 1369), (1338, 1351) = 0.3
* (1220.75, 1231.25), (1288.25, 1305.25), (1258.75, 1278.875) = -0.3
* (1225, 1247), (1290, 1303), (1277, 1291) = -0.3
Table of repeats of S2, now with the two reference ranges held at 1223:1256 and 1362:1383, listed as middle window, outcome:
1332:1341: 0.01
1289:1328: 0.06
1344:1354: 0.27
